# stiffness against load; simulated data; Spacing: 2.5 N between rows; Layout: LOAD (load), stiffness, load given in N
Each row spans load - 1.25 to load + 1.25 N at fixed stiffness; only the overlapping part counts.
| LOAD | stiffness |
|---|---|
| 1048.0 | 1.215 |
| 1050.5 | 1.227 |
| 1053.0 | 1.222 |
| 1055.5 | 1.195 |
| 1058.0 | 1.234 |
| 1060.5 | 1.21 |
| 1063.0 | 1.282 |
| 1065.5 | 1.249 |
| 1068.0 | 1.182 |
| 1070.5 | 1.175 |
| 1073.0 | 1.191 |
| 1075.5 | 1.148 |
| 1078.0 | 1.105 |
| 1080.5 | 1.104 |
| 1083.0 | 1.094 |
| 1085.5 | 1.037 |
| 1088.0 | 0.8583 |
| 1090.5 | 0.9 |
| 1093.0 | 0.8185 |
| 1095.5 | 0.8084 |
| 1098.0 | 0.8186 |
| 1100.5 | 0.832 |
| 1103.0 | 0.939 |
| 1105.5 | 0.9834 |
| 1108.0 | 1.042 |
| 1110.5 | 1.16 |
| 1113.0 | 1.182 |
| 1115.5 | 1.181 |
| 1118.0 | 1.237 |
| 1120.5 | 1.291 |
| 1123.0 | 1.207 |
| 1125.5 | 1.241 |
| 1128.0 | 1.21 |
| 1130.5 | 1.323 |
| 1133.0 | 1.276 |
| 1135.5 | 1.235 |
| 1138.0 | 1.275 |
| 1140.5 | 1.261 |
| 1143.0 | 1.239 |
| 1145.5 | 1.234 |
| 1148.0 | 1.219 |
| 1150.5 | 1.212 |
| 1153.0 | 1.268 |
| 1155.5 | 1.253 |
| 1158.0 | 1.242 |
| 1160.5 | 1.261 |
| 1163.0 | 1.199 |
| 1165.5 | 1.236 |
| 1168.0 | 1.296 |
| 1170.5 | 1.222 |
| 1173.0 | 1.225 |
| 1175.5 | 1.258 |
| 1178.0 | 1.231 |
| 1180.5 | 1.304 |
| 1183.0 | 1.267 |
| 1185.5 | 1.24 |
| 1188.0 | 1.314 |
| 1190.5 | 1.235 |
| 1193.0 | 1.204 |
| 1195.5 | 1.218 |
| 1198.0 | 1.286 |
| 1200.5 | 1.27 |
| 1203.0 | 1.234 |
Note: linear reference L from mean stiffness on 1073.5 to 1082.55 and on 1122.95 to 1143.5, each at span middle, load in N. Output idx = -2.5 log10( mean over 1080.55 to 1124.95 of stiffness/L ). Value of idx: 0.15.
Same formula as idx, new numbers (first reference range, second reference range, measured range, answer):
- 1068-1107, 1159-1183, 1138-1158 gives -0.06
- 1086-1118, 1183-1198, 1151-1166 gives -0.09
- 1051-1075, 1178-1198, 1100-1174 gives 0.03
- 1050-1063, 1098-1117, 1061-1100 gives 0.09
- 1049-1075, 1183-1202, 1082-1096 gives 0.31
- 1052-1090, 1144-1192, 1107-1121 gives 0.01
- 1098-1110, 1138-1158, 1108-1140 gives -0.14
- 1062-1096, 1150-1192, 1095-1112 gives 0.18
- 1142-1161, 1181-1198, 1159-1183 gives 0.00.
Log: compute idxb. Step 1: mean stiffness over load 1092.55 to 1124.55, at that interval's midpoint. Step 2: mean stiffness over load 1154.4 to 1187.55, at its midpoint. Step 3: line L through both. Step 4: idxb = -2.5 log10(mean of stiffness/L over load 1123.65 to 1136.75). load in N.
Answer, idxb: -0.13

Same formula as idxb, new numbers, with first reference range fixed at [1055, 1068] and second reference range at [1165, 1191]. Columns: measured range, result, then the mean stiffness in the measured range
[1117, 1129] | 0.01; 1.24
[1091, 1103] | 0.43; 0.837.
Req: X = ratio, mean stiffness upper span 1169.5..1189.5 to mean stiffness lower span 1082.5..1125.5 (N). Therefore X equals 1.22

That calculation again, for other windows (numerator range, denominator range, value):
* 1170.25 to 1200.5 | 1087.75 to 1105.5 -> 1.45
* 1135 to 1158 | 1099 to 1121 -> 1.15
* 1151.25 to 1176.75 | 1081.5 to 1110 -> 1.34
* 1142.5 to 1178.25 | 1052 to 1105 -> 1.16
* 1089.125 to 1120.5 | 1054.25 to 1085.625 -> 0.85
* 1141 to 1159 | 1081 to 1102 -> 1.37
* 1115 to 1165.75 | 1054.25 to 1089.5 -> 1.09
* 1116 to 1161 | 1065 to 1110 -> 1.23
